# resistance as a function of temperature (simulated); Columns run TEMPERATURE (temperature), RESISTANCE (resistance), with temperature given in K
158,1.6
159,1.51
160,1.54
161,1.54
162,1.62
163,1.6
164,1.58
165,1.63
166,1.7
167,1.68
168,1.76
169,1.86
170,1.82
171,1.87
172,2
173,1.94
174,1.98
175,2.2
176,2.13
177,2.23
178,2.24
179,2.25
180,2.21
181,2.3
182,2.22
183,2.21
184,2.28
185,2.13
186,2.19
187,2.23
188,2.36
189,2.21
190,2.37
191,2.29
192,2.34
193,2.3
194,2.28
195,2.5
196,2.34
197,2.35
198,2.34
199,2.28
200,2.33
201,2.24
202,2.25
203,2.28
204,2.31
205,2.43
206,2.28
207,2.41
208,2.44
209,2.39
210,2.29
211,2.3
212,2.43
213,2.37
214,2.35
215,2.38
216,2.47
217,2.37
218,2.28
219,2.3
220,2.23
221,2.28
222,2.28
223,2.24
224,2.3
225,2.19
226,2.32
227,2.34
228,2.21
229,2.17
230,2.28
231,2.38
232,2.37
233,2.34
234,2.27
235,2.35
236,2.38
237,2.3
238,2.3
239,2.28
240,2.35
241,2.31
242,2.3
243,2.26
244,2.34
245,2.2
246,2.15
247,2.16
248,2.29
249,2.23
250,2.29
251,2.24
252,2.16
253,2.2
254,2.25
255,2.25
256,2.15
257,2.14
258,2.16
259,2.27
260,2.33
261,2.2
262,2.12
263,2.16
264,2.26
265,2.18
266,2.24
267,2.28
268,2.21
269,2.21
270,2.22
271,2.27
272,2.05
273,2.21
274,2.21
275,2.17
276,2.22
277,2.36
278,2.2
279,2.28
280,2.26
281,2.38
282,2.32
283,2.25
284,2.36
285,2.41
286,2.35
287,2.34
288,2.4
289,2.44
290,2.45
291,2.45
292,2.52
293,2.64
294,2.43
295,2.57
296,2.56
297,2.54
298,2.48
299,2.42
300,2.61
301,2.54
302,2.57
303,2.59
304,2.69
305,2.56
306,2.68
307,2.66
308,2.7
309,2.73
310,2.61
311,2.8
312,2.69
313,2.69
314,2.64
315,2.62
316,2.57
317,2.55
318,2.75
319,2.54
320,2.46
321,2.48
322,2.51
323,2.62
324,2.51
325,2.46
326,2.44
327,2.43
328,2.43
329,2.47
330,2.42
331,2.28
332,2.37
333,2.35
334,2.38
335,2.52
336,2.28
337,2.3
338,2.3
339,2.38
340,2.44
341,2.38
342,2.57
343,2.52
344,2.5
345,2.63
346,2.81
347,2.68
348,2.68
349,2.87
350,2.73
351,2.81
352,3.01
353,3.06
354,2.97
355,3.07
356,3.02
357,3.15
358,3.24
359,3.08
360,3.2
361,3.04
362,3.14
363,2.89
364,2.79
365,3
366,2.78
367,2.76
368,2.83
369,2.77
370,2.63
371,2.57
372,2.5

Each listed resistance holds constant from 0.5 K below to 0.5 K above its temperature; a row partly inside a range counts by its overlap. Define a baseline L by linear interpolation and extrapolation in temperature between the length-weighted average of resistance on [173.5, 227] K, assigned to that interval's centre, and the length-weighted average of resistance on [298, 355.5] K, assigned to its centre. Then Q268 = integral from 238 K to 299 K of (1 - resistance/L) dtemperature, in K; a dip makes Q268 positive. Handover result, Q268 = 3.9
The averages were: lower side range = 2.29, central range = 2.29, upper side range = 2.58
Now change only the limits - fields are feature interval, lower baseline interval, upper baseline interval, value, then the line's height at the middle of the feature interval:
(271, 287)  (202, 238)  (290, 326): 1.44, 2.5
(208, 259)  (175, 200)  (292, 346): 1.66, 2.36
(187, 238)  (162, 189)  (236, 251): -3.93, 2.16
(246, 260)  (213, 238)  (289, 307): 1.07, 2.4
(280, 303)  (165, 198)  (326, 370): 0.53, 2.51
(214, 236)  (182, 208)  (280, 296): 0.33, 2.34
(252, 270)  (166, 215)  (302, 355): 1.46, 2.41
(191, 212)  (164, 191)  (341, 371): -1.53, 2.18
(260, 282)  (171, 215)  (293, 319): 2.43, 2.5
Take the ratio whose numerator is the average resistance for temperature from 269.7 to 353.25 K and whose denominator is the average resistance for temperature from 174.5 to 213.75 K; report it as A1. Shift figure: 1.1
